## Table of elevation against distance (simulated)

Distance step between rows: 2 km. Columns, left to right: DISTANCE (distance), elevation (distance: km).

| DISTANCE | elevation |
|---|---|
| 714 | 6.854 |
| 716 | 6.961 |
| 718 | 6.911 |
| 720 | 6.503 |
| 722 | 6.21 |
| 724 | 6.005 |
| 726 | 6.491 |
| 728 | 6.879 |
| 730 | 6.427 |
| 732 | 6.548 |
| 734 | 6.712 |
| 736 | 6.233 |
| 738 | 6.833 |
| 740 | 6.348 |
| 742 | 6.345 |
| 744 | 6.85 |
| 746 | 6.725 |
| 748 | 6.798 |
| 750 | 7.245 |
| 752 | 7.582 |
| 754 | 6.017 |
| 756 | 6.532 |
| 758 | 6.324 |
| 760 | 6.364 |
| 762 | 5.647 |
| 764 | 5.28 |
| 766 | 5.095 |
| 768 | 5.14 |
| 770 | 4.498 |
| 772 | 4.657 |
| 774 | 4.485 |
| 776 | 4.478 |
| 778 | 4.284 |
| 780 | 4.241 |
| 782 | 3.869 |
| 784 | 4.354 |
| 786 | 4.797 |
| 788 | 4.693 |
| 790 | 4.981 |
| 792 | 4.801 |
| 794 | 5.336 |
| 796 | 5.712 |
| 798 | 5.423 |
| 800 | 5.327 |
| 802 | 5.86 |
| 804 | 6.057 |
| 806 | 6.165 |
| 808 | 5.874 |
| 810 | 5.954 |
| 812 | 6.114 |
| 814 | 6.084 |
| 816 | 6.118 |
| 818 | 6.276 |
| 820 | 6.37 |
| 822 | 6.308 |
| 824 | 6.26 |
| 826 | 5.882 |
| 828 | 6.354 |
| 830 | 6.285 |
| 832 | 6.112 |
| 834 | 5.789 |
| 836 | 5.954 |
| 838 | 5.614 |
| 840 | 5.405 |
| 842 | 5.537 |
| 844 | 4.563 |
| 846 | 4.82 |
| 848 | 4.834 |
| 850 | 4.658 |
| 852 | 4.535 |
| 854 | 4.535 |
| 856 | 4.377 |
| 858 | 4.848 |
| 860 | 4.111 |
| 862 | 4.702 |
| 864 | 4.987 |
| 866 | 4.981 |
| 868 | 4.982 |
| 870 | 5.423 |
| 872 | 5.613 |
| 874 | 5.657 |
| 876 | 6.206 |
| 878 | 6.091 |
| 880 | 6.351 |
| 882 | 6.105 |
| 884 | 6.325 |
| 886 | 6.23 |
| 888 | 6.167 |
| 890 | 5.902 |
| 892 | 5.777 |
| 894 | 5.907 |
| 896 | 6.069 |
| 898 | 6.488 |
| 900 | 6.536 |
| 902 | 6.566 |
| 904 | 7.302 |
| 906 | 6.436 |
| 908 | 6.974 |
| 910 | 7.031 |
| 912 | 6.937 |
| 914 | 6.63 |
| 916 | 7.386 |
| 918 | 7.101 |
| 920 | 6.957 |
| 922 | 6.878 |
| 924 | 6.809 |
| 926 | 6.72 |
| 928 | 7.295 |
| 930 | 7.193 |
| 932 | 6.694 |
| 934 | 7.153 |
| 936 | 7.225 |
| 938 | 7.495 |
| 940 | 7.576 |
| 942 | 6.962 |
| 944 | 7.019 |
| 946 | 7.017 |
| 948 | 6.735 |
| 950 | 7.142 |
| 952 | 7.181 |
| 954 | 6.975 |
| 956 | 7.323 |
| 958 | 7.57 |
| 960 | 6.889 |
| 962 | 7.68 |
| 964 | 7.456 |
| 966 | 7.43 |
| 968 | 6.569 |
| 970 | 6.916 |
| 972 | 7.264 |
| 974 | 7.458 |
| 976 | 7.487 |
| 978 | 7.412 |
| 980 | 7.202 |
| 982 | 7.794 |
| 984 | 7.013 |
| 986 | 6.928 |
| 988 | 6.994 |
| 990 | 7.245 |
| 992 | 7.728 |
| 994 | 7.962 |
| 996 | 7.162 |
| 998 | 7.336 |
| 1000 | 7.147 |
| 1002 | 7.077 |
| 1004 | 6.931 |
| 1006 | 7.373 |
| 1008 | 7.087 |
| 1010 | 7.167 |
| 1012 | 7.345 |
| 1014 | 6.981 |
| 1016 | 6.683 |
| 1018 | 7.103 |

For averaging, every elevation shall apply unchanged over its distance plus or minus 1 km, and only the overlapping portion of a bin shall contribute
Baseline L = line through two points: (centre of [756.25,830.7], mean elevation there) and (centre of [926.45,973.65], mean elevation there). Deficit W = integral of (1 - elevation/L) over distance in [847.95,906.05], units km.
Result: 6.9 km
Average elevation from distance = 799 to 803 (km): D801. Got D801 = 5.59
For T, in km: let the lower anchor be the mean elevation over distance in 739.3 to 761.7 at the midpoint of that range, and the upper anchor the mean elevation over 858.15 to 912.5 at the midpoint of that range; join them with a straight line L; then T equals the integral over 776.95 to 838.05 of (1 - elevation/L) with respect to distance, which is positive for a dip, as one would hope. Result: 7.21 km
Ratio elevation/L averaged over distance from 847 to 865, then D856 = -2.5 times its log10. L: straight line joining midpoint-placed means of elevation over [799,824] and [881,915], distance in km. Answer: 0.33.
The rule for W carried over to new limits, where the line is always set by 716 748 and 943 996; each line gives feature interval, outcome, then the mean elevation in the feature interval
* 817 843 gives 3.1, 6.01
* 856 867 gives 3.6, 4.69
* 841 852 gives 3.3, 4.85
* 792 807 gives 2.5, 5.64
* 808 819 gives 1.1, 6.09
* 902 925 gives 0.5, 6.93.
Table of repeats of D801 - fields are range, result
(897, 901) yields 6.51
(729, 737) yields 6.48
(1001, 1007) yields 7.13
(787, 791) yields 4.84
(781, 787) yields 4.34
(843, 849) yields 4.74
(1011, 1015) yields 7.16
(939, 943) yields 7.27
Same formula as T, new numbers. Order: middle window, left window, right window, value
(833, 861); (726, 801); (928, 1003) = 5.96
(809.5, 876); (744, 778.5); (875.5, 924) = 7.92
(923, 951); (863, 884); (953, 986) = -1.45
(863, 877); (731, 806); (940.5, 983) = 2.30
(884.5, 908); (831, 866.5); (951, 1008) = -2.00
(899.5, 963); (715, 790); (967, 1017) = -1.65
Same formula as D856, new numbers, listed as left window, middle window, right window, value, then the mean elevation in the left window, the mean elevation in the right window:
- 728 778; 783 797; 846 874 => 0.136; 6.03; 4.84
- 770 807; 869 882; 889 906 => 0.026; 4.96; 6.33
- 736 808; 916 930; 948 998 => -0.024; 5.59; 7.27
